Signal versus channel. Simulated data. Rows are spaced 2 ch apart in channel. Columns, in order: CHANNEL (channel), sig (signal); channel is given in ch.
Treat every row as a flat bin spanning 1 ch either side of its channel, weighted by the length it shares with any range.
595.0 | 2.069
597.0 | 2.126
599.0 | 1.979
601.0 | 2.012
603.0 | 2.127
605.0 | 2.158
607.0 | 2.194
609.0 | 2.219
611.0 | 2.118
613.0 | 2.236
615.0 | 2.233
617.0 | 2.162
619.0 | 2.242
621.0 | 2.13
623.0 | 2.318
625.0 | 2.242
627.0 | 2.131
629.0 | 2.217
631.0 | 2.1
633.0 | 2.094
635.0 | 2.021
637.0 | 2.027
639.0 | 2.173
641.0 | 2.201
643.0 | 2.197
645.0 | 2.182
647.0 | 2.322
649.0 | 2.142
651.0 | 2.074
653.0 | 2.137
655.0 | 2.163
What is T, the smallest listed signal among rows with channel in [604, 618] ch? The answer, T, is 2.118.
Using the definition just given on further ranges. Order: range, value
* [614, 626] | 2.13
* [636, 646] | 2.027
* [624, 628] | 2.131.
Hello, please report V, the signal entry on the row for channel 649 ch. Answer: 2.142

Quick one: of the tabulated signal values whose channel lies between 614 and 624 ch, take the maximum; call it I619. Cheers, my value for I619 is 2.318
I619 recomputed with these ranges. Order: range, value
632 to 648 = 2.322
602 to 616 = 2.236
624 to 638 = 2.242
